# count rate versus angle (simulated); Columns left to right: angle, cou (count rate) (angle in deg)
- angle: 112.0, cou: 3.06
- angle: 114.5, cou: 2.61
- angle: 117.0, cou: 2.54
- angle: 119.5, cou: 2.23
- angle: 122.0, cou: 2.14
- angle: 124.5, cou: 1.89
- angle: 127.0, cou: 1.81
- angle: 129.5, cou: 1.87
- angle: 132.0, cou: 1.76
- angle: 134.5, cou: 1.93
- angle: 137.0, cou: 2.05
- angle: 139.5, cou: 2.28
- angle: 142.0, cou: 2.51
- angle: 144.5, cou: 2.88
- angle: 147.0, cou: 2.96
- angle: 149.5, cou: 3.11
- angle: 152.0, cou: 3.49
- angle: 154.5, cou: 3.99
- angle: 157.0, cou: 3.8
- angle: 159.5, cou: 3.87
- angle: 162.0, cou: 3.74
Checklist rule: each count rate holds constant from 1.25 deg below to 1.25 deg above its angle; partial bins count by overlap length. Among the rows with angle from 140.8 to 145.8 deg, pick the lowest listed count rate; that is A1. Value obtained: 2.51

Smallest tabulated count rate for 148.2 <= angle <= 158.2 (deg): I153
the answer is 3.11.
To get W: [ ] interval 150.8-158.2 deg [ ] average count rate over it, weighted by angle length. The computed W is 3.76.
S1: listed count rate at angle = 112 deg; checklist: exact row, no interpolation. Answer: 3.06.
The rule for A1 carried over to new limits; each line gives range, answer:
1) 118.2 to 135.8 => 1.76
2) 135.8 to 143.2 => 2.05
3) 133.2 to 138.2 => 1.93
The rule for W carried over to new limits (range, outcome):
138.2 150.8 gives 2.75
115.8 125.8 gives 2.2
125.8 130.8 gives 1.84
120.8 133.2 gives 1.89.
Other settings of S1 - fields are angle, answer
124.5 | 1.89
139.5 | 2.28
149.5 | 3.11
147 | 2.96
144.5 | 2.88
